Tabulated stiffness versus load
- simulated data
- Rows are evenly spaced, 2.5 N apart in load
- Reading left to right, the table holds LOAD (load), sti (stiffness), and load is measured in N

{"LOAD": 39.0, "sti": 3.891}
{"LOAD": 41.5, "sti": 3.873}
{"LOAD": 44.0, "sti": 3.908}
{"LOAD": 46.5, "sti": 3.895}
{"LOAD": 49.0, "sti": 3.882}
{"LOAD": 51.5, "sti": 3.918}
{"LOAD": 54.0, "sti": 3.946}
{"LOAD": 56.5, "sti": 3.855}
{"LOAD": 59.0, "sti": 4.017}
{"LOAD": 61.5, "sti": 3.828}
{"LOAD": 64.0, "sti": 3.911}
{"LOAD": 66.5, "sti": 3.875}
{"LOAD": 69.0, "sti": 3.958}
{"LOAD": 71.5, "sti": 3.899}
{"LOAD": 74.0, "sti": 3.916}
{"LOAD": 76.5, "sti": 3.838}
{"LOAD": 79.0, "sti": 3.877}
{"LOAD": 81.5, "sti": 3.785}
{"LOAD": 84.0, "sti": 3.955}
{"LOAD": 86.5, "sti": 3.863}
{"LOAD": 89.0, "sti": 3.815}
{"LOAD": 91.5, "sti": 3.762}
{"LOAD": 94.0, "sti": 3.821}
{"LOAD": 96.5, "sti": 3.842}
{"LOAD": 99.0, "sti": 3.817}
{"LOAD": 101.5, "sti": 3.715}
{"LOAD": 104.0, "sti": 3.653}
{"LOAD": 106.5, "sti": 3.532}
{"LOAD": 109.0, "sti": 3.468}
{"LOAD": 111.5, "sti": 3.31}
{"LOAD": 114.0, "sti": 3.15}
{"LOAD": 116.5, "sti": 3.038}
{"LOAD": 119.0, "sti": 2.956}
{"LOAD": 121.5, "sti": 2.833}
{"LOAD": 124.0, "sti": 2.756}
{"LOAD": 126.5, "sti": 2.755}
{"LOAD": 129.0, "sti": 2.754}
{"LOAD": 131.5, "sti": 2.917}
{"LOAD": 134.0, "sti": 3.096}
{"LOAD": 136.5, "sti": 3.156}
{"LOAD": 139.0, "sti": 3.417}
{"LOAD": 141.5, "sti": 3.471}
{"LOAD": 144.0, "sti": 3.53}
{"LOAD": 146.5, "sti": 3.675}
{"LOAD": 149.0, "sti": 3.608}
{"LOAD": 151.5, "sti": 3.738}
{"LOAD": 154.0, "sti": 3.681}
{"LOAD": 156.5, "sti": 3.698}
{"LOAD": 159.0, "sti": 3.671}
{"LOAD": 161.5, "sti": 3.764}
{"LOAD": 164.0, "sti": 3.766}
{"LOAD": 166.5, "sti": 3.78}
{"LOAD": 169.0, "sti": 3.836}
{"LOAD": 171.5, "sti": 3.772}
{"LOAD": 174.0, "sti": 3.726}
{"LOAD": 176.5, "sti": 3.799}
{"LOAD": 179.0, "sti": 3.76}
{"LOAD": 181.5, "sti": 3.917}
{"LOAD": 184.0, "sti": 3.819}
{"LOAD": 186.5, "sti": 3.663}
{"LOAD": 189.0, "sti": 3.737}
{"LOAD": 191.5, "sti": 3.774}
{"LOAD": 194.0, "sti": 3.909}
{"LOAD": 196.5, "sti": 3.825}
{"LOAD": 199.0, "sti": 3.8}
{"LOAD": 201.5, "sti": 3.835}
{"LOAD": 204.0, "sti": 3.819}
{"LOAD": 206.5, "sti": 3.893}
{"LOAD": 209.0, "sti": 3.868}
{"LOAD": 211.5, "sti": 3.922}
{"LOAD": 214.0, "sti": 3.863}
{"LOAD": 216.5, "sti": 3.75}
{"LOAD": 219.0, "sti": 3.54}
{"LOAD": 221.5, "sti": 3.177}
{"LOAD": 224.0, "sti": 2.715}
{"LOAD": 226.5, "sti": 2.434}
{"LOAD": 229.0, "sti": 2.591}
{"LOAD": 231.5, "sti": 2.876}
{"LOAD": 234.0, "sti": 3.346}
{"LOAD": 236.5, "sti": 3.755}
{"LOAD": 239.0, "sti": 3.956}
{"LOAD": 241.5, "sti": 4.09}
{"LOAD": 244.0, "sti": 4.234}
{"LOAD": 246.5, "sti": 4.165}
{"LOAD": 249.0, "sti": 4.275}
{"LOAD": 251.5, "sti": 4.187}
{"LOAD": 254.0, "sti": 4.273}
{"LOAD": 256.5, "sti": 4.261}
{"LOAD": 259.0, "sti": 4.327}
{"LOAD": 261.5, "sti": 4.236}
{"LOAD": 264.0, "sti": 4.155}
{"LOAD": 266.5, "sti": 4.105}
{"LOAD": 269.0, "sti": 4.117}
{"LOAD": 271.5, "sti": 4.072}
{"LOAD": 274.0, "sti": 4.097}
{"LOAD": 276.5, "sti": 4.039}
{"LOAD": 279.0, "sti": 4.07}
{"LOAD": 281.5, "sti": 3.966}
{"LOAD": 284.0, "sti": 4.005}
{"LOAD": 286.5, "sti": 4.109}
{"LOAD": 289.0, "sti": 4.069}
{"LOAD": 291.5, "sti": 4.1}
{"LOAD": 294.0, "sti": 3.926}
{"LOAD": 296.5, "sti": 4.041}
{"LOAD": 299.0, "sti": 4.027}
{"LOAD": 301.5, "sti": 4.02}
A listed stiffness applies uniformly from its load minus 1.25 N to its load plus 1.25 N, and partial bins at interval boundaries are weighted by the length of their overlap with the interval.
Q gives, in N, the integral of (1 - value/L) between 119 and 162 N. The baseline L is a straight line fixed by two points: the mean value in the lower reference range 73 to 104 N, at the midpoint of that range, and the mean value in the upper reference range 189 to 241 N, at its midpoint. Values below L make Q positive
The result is 4.7 N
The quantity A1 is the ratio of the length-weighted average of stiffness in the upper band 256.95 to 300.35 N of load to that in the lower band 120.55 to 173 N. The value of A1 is 1.20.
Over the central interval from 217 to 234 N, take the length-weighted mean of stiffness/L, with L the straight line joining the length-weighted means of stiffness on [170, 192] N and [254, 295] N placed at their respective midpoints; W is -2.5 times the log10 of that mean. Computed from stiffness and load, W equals 0.31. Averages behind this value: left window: 3.77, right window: 4.11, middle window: 2.96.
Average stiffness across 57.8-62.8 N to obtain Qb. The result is 3.92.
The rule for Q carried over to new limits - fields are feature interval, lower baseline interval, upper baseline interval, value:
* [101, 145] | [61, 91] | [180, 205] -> 7.6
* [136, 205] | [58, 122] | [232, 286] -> 2.6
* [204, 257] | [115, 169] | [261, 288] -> 2.4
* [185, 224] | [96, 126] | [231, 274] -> 0.7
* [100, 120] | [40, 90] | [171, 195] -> 2.5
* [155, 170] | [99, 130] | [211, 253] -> -1.8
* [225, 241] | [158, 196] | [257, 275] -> 3.3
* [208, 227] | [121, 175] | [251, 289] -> 1.9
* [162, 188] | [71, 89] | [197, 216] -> 0.5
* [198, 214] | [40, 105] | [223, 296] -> 0.1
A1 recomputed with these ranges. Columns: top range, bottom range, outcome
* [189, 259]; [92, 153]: 1.11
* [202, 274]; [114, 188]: 1.10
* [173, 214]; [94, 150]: 1.16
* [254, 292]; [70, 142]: 1.19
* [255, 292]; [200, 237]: 1.20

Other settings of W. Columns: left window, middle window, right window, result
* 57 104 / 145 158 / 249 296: 0.079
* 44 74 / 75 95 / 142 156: -0.003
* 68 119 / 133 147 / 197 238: 0.067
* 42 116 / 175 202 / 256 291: 0.047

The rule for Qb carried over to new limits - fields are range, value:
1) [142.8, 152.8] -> 3.64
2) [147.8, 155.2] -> 3.68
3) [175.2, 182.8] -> 3.82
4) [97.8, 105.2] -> 3.73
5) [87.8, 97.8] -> 3.81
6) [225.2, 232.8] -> 2.64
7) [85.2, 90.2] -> 3.84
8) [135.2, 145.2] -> 3.39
